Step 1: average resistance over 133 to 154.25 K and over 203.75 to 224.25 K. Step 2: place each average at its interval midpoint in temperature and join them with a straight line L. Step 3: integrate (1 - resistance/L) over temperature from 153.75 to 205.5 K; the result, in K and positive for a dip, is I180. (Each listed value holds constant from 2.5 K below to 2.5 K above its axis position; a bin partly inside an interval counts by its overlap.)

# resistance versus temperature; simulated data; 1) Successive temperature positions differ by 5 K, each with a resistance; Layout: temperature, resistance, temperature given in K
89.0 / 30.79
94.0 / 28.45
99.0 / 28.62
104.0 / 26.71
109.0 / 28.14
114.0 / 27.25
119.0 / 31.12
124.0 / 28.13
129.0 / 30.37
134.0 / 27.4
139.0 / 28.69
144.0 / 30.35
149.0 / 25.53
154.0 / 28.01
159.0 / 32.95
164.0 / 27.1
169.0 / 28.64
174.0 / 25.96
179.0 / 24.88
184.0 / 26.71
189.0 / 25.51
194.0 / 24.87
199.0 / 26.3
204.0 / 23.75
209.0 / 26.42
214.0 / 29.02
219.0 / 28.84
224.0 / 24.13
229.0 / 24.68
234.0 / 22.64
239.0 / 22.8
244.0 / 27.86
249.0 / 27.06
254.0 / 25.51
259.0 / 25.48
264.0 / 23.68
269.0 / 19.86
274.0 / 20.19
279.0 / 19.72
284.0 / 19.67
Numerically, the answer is 1.3 K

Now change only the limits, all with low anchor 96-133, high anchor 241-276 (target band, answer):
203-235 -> -0.5 K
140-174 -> -1.6 K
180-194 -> 0.3 K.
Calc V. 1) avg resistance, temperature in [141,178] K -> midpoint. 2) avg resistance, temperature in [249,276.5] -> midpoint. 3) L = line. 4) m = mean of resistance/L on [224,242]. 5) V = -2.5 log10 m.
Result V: 0.05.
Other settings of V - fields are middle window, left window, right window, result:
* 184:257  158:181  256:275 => -0.03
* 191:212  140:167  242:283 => 0.04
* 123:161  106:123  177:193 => -0.05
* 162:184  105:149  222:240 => -0.01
